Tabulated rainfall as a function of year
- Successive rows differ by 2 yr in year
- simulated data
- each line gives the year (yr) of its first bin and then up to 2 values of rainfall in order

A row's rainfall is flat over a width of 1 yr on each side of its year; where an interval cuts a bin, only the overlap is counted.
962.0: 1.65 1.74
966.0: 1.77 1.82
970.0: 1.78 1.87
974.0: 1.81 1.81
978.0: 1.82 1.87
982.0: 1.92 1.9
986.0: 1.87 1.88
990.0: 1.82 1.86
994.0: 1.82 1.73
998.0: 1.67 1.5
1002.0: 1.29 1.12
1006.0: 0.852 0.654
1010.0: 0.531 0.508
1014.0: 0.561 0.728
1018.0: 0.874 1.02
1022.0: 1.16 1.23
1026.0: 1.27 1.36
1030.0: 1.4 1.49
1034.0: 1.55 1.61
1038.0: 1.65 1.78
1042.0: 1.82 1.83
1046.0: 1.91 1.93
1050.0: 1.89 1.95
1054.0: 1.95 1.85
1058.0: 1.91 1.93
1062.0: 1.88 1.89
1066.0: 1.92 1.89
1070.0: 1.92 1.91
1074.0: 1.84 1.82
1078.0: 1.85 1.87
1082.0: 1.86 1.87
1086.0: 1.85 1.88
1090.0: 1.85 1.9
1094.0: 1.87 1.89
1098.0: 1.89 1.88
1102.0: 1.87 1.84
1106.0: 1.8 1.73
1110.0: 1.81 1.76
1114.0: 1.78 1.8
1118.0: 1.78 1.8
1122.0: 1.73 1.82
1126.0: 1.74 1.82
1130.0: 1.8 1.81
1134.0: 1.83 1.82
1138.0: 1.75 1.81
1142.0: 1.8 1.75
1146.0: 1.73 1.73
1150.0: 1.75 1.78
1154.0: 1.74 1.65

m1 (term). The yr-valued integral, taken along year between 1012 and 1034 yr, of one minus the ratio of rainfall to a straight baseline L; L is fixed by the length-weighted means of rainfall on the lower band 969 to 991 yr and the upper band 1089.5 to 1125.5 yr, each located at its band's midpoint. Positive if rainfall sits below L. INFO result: 8.82 yr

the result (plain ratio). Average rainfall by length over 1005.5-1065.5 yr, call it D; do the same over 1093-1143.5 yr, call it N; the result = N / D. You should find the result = 1.25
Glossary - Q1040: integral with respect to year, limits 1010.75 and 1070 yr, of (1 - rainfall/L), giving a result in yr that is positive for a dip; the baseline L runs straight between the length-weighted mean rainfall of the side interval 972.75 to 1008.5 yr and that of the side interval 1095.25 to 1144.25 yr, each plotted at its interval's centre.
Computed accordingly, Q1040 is 5.6 yr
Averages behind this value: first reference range 1.64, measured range 1.54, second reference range 1.8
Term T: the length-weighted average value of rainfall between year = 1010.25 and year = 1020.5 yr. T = 0.709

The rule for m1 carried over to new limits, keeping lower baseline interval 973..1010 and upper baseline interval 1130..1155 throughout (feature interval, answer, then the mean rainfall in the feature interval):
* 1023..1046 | 1.2 yr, 1.56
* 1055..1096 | -4.4 yr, 1.88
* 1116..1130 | -0.3 yr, 1.78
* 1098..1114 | -0.8 yr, 1.82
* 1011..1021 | 5.5 yr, 0.738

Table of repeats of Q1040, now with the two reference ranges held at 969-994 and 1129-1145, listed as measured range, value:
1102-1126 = 0.22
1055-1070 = -0.62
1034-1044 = 0.65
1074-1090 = -0.36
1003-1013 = 6.02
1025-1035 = 2.29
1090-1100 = -0.40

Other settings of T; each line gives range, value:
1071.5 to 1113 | 1.85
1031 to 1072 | 1.83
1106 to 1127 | 1.78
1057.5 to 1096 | 1.88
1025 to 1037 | 1.45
